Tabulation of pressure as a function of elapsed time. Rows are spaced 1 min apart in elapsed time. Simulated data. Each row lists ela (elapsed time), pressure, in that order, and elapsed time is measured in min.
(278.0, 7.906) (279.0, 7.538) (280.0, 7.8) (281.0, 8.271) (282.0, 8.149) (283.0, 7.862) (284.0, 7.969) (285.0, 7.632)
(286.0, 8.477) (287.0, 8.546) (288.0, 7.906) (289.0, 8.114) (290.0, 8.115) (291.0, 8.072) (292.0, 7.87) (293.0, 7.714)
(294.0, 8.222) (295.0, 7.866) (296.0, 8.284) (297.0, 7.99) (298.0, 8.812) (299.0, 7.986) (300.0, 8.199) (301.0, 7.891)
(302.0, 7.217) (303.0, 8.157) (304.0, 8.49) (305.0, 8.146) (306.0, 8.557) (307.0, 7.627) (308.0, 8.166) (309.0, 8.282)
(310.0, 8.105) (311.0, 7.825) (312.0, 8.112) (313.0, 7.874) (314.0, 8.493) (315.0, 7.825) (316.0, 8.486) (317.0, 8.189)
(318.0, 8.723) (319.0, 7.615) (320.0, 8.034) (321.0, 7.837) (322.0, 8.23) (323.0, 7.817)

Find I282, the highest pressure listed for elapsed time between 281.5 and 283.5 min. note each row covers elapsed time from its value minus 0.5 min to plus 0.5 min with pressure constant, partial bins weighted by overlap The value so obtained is 8.149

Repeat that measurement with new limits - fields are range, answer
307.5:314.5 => 8.493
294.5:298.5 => 8.812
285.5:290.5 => 8.546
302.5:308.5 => 8.557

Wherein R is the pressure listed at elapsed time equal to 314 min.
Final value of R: 8.493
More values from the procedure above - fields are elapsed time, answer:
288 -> 7.906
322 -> 8.23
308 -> 8.166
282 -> 8.149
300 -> 8.199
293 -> 7.714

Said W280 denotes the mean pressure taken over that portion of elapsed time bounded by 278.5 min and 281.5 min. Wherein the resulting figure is 7.87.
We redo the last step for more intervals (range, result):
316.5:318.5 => 8.46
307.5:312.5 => 8.1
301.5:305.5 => 8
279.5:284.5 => 8.01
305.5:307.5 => 8.09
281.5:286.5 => 8.02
